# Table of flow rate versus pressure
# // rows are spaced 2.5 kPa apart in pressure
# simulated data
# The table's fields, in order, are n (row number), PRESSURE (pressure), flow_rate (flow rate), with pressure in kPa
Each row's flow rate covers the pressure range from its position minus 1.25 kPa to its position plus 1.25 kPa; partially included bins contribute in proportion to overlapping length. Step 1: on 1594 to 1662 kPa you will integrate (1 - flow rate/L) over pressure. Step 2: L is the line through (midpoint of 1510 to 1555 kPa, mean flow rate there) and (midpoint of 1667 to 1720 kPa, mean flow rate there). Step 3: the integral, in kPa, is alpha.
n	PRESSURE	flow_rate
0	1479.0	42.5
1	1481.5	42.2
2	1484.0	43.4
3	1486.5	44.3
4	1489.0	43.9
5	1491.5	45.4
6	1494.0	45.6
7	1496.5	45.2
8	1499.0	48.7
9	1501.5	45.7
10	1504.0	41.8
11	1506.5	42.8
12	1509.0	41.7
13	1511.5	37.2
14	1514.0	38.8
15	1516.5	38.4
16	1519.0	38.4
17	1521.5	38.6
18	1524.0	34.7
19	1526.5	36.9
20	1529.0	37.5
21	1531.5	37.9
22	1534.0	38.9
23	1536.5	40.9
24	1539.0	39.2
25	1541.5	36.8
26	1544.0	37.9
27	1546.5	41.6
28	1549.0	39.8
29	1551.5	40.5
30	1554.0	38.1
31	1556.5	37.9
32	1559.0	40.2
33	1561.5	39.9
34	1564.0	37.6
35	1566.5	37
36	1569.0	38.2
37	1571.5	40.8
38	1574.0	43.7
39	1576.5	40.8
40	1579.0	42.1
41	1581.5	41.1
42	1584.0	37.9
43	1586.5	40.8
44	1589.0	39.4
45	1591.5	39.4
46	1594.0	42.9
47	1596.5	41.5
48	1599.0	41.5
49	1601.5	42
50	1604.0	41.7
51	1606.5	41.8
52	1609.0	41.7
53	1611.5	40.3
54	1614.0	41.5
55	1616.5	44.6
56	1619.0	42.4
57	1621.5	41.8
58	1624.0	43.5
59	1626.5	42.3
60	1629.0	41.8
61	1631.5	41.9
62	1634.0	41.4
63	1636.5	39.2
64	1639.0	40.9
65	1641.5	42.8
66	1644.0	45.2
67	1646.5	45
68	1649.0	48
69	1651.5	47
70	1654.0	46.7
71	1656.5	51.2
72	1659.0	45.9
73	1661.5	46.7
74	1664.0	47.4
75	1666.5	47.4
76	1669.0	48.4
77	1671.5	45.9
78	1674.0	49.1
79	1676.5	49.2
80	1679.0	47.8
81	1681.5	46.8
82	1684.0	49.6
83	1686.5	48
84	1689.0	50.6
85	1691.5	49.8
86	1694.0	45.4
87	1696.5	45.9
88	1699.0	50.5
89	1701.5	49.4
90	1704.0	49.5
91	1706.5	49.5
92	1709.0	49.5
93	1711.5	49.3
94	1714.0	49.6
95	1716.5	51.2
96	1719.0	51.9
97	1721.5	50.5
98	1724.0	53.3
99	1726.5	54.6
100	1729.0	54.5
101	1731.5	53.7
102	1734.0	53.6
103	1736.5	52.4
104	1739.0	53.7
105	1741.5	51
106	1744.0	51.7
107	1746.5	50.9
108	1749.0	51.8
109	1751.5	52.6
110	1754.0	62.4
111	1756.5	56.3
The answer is 2.1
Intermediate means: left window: 38.5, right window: 48.9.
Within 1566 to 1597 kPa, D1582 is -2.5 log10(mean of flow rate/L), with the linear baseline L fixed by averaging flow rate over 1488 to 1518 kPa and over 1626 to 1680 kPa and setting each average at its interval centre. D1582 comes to 0.10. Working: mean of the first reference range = 42.9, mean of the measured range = 40.5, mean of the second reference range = 45.5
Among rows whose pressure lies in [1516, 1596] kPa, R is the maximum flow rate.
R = 43.7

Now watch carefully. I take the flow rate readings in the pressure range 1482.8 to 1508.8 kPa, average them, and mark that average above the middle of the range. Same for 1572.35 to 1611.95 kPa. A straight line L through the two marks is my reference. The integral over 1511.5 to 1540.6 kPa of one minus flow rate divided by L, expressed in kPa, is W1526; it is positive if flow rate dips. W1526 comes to 3.6 kPa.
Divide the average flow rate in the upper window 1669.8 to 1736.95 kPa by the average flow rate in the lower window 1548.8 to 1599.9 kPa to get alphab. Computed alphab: 1.2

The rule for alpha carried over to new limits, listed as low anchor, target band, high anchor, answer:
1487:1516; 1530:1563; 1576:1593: 1.93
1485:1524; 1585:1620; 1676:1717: 3.15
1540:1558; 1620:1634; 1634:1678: 0.63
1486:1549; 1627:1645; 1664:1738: 1.84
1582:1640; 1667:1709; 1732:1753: -0.57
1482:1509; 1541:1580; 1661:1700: 5.23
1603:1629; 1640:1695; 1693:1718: -1.57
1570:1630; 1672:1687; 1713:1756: 0.00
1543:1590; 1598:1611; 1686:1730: 0.27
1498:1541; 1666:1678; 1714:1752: 0.19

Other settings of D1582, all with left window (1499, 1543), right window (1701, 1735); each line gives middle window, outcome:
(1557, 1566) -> 0.080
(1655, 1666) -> 0.005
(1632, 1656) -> 0.067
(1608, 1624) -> 0.077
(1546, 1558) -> 0.050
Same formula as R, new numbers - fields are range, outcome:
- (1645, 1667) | 51.2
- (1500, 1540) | 45.7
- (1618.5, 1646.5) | 45.2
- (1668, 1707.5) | 50.6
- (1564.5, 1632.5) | 44.6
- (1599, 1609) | 42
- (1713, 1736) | 54.6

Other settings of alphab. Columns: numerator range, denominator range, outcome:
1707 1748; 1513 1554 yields 1.35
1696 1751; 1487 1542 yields 1.26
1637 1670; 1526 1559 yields 1.19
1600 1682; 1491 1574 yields 1.11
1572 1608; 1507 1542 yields 1.07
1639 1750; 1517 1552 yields 1.28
